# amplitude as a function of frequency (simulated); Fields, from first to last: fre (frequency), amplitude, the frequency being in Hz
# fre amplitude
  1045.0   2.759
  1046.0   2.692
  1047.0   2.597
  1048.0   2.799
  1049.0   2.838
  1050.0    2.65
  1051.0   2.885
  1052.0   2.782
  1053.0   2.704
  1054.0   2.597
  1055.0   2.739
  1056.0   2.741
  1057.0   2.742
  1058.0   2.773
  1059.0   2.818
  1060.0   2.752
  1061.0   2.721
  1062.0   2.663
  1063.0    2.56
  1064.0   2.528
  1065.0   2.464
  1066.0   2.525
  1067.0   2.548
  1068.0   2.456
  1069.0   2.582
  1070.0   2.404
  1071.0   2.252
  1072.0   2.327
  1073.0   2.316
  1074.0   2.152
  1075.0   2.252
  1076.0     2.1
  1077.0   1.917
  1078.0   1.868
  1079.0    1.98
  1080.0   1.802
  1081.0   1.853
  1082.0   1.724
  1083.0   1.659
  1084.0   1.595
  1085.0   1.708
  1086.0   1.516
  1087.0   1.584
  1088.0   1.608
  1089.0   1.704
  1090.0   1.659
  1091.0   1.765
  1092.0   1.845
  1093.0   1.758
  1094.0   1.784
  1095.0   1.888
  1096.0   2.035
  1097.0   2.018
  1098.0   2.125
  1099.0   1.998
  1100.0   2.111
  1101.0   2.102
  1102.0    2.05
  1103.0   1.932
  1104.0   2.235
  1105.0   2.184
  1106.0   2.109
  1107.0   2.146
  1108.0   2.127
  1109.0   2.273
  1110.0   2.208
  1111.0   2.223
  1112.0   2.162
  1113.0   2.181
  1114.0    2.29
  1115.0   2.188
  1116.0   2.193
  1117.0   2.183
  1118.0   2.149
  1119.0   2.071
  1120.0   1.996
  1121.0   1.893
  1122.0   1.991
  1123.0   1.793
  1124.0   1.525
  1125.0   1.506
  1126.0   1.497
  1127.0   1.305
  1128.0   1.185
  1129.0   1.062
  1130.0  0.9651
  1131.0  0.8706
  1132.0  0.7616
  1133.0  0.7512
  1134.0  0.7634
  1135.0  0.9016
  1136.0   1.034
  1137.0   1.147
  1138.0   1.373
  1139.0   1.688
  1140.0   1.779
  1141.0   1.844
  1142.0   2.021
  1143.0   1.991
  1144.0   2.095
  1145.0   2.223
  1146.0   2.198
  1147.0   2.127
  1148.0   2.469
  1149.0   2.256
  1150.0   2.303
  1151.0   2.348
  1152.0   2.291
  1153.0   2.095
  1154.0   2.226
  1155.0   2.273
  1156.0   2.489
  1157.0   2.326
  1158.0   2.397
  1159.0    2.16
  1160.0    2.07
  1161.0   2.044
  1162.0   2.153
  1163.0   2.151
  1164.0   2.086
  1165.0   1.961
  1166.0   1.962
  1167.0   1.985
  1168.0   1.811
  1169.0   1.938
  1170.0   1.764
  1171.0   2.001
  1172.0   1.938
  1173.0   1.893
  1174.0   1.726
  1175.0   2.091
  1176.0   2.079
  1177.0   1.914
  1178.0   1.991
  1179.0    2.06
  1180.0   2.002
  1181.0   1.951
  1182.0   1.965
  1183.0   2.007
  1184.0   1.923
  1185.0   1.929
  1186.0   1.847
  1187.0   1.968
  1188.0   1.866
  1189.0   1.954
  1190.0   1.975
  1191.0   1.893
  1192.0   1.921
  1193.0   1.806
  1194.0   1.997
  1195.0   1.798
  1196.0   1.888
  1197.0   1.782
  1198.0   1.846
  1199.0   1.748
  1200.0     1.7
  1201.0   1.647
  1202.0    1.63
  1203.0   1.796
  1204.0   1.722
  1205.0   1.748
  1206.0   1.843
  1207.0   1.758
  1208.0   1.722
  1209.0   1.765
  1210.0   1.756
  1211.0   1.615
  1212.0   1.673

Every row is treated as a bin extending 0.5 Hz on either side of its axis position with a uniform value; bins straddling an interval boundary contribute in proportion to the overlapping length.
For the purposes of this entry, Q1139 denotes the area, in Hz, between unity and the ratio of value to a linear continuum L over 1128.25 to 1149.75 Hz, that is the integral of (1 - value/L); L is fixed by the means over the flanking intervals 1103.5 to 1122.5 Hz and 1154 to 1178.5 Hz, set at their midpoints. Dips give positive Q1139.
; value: 5.7 Hz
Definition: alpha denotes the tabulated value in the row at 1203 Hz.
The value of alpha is 1.796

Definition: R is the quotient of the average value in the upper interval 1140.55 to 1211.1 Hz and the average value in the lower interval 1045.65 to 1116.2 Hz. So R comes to 0.9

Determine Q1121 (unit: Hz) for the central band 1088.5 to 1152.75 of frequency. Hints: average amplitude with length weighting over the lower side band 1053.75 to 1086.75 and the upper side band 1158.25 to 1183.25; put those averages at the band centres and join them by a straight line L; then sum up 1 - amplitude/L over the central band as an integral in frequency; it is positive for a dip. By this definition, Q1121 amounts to 9.0 Hz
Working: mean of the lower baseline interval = 2.28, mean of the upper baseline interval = 1.99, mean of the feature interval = 1.84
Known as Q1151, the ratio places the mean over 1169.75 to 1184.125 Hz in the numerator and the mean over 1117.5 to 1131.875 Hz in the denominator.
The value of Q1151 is 1.27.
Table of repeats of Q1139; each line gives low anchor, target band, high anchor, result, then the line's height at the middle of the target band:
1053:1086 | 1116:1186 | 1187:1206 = 4.7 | 2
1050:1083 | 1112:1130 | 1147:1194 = 3.4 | 2.22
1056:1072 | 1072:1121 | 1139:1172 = 8.6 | 2.41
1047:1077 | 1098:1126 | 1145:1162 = 3.9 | 2.39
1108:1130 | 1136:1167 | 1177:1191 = -2.4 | 1.92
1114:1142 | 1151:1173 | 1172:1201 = -4.6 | 1.75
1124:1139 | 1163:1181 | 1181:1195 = -2.8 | 1.69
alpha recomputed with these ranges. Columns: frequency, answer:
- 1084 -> 1.595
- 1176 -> 2.079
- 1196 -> 1.888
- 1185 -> 1.929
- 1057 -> 2.742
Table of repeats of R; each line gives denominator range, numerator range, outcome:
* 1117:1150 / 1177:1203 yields 1.16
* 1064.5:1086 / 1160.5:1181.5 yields 0.94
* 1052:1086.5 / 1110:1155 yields 0.77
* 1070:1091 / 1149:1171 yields 1.13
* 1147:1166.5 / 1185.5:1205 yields 0.83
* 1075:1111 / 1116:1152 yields 0.87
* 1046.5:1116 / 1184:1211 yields 0.82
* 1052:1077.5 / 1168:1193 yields 0.77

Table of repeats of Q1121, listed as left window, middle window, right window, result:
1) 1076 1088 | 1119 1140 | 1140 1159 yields 7.5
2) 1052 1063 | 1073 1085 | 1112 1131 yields 2.5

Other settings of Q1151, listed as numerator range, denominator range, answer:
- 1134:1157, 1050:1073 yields 0.74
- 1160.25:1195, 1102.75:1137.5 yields 1.15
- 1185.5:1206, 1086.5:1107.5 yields 0.94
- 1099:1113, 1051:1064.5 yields 0.79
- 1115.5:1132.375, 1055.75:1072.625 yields 0.62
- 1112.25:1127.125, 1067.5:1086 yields 0.95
